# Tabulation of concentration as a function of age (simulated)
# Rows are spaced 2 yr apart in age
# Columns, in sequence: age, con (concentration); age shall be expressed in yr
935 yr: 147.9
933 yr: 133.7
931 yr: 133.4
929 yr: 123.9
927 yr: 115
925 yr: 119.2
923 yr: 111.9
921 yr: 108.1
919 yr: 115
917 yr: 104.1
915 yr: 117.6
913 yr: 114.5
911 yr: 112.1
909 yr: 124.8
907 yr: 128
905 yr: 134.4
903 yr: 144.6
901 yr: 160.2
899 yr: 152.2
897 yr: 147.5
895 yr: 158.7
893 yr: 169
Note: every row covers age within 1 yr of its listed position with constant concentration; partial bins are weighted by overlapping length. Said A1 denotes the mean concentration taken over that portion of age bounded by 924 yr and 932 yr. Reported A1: 123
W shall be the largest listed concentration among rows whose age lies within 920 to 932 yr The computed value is 133.4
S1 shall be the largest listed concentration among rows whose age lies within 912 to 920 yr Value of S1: 117.6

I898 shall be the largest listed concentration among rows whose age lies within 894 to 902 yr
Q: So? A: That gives 160.2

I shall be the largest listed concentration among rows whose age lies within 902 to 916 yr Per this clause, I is 144.6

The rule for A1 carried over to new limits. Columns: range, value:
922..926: 116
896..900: 150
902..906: 140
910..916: 115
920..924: 110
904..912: 125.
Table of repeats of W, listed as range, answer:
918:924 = 115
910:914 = 114.5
